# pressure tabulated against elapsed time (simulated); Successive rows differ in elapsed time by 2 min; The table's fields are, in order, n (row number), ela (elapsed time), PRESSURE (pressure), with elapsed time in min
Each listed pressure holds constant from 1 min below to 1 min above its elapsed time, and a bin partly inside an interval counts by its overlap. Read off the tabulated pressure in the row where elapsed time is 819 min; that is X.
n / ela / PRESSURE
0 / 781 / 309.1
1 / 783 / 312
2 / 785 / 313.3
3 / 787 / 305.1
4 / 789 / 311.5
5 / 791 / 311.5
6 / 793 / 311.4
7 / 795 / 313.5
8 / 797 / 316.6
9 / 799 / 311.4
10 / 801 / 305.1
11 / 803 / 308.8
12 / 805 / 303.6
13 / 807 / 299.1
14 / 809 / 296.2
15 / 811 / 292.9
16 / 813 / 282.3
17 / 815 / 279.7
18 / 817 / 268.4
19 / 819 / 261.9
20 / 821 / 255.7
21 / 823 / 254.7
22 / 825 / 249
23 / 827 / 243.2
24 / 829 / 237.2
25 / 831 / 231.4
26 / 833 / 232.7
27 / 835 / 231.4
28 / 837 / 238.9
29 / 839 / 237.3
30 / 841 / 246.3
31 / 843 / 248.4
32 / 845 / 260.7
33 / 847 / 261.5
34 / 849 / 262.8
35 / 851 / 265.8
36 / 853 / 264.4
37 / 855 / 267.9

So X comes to 261.9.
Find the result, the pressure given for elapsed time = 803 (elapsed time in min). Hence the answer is 308.8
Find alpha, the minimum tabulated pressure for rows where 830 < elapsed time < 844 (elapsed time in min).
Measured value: 231.4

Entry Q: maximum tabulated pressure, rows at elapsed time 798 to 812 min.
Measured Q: 311.4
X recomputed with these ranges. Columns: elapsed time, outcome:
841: 246.3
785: 313.3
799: 311.4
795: 313.5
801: 305.1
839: 237.3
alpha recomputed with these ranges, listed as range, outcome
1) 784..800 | 305.1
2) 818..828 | 243.2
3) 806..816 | 279.7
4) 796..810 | 296.2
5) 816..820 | 261.9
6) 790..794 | 311.4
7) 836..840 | 237.3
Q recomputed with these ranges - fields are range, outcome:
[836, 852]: 265.8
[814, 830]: 279.7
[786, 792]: 311.5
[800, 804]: 308.8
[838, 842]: 246.3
